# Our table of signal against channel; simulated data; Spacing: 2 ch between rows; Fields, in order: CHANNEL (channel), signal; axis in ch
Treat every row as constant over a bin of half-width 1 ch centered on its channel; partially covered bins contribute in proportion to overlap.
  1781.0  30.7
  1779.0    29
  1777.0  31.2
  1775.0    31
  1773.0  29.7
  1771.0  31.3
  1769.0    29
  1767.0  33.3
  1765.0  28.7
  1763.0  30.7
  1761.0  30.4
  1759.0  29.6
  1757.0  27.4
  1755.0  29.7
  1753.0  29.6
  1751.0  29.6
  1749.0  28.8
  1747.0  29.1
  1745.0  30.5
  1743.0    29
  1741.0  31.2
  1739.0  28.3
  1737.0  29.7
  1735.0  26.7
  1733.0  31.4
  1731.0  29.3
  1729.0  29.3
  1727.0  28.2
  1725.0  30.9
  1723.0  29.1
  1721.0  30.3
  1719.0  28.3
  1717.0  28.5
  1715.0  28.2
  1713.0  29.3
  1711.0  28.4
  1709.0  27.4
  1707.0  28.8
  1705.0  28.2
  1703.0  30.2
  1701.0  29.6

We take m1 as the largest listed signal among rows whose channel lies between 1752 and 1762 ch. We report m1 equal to 30.4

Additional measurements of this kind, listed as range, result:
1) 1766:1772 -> 33.3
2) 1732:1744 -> 31.4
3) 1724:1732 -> 30.9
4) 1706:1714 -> 29.3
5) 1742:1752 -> 30.5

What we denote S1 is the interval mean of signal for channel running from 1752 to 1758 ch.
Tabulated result 28.9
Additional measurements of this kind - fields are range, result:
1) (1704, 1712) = 28.2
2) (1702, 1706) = 29.2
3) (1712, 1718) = 28.7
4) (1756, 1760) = 28.5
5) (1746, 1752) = 29.2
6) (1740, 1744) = 30.1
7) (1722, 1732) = 29.4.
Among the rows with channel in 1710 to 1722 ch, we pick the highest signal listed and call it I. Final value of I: 30.3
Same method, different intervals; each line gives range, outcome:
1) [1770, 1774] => 31.3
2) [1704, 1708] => 28.8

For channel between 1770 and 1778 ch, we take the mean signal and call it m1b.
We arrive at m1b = 30.8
